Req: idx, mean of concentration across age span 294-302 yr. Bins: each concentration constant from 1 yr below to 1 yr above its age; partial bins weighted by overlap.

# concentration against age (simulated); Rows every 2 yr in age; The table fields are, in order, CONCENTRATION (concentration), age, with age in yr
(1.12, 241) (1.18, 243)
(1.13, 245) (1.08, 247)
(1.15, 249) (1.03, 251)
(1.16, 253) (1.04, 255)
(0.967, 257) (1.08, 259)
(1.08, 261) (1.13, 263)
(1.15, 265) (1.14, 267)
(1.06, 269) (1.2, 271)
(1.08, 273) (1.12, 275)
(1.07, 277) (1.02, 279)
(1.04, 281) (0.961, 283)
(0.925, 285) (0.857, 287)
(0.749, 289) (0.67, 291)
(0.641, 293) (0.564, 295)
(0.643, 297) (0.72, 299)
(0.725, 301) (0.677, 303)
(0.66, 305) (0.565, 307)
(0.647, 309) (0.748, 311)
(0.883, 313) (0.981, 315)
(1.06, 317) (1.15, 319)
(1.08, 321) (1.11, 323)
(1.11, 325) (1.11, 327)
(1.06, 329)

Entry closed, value 0.663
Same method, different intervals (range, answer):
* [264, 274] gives 1.13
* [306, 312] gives 0.653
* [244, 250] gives 1.12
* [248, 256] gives 1.09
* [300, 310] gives 0.655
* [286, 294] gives 0.729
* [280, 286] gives 0.975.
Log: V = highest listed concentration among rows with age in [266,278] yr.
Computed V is 1.2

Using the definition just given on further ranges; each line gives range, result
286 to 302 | 0.857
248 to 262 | 1.16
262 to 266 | 1.15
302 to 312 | 0.748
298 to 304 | 0.725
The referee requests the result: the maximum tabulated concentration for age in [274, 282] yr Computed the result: 1.12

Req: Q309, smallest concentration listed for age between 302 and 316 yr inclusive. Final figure 0.565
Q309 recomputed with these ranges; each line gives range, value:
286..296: 0.564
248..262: 0.967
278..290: 0.749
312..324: 0.883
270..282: 1.02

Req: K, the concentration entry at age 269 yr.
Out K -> 1.06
